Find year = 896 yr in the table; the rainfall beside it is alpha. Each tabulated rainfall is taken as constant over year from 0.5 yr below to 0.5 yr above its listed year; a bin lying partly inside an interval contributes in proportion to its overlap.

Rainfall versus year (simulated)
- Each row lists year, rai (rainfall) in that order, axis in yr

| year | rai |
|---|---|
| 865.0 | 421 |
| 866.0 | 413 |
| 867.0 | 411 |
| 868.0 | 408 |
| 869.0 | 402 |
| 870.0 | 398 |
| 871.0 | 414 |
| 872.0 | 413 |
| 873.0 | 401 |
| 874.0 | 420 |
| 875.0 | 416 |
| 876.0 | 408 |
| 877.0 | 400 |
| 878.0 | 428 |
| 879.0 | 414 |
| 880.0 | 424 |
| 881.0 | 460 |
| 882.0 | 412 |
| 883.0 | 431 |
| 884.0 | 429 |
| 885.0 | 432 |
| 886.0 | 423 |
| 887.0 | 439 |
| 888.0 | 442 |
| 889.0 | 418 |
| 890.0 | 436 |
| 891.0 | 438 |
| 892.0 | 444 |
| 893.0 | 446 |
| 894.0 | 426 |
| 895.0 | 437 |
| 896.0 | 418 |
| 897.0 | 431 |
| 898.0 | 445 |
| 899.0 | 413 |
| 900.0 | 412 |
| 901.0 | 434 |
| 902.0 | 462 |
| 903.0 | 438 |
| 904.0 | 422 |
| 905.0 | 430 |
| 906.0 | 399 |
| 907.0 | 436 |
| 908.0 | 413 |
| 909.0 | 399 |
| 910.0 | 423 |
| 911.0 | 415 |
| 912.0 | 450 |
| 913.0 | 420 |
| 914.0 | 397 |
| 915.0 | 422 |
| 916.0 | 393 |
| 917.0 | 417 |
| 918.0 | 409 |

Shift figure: 418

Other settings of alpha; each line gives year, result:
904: 422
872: 413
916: 393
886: 423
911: 415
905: 430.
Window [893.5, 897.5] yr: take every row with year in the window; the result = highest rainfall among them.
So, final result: 437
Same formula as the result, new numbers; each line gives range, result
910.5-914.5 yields 450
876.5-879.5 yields 428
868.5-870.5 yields 402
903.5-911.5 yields 436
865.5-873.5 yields 414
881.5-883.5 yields 431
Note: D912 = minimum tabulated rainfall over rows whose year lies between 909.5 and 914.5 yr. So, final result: 397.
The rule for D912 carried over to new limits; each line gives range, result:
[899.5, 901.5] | 412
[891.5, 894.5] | 426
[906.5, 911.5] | 399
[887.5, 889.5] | 418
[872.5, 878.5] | 400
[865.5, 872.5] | 398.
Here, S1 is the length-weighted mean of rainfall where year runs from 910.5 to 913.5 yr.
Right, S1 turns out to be 428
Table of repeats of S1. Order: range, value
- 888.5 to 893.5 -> 436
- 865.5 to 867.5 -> 412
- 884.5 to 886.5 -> 428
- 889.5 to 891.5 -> 437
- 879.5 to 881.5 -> 442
